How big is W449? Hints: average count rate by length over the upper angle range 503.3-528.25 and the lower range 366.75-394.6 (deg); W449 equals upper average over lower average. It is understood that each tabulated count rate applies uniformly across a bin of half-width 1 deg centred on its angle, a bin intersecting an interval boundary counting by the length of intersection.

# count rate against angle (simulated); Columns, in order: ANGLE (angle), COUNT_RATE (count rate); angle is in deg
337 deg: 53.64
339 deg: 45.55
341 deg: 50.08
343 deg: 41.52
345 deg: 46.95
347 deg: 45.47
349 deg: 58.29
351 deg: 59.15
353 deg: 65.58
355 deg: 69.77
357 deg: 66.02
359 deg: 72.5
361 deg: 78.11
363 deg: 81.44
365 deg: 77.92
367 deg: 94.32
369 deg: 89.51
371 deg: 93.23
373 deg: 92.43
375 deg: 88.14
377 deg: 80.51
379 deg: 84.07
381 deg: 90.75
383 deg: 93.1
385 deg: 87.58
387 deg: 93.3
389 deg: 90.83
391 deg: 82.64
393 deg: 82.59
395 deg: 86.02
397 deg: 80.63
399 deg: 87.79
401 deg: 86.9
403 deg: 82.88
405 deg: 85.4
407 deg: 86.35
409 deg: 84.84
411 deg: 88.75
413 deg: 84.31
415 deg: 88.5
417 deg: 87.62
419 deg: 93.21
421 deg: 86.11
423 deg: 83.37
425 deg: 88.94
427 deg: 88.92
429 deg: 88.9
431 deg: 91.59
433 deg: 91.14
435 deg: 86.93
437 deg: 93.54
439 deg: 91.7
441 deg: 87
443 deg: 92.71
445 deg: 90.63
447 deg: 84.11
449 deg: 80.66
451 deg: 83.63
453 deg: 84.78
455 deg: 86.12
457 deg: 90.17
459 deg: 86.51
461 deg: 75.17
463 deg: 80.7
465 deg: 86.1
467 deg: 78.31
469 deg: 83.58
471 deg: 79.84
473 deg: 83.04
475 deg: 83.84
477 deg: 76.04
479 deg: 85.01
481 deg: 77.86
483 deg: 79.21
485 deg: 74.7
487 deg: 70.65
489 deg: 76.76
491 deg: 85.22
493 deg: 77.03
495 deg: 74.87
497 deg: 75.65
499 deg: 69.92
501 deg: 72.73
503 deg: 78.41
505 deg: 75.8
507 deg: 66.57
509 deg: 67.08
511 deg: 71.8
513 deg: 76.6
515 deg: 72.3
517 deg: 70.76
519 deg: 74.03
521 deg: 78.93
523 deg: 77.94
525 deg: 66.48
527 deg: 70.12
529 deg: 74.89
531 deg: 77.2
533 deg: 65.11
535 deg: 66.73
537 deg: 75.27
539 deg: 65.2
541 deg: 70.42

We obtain 0.82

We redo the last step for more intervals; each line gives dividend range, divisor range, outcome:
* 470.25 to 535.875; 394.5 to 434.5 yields 0.86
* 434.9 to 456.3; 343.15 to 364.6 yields 1.37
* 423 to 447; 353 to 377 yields 1.10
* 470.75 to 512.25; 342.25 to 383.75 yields 1.02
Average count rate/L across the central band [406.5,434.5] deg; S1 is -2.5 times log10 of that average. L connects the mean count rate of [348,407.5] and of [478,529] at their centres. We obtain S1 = -0.109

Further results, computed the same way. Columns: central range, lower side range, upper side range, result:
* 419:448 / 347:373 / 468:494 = -0.15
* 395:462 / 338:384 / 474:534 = -0.18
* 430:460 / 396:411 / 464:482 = -0.06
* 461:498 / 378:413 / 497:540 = -0.03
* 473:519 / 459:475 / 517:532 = 0.03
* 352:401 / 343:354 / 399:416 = -0.21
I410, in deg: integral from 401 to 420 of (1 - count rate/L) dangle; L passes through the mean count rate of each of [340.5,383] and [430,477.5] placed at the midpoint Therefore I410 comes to -1.7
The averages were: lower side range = 73.4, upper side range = 85.4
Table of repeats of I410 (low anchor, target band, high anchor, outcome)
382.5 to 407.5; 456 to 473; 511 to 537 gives -0.76 deg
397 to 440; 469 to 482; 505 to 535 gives -0.36 deg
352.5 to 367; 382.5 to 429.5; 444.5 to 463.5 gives -4.51 deg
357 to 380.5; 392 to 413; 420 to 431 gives 0.25 deg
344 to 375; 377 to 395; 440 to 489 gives -2.87 deg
